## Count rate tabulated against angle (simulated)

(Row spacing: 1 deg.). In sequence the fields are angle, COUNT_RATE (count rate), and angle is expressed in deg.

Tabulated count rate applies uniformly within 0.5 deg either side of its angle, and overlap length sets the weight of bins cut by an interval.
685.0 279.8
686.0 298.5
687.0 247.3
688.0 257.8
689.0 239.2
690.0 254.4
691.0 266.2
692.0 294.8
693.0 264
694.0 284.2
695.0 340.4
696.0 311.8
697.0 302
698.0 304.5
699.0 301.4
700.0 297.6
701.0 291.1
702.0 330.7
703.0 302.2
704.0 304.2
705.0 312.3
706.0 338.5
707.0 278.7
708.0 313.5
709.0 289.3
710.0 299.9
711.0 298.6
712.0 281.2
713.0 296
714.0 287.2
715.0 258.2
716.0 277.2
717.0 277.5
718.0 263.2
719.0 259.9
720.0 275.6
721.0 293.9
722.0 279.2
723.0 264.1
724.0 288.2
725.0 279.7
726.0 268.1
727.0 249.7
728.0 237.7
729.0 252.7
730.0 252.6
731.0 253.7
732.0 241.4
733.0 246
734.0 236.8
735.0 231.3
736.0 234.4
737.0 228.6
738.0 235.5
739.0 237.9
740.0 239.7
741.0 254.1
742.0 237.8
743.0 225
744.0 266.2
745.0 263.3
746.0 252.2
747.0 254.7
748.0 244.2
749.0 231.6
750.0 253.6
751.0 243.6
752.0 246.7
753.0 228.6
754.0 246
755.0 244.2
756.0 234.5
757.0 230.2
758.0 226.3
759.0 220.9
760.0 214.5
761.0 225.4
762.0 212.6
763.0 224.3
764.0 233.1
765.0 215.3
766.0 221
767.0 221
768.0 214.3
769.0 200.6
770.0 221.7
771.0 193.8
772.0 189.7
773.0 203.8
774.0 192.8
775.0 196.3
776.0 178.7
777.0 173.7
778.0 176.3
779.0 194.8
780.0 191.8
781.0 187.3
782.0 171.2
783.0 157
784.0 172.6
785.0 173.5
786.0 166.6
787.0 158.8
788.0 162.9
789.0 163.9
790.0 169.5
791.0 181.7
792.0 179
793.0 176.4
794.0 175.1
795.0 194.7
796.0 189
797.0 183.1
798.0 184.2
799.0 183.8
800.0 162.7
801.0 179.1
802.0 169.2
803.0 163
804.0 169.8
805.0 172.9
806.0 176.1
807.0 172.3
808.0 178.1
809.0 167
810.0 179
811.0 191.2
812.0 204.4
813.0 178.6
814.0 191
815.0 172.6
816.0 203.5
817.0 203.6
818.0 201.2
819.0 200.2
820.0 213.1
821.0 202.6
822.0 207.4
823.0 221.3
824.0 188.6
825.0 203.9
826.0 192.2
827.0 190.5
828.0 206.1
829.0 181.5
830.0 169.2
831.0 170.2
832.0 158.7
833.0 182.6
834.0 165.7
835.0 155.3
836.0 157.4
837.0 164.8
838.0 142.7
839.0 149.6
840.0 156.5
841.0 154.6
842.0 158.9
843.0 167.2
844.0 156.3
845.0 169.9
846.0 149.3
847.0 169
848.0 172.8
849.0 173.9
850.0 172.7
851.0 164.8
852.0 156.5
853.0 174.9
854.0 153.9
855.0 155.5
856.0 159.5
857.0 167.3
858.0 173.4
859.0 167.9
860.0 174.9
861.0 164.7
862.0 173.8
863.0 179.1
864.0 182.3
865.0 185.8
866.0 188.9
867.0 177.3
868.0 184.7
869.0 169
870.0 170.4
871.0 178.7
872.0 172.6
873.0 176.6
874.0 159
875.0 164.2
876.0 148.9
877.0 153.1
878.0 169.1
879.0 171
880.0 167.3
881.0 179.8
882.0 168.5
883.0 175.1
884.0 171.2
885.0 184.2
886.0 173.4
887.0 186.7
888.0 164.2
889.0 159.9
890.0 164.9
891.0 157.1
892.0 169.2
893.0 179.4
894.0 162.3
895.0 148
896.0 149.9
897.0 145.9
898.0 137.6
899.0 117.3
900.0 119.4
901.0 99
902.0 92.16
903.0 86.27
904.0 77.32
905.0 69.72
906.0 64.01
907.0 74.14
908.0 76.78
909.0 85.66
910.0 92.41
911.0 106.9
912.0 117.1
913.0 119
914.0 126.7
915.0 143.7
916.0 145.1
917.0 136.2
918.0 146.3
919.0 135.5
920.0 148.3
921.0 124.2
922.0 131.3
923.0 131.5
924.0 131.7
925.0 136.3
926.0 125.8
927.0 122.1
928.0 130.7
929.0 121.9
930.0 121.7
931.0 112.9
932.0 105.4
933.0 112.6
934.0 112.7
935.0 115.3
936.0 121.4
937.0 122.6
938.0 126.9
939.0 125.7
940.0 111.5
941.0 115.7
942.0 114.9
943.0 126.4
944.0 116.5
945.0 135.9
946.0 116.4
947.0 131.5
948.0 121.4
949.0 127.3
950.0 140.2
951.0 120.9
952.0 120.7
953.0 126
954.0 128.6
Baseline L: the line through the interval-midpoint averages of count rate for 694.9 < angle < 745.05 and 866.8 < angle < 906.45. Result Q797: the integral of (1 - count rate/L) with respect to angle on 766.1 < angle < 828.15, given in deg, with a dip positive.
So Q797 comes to 8.6 deg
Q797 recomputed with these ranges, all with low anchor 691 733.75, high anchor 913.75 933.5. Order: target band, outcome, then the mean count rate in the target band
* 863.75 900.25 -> -1.34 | 166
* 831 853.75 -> 3.16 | 163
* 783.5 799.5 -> 3.54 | 176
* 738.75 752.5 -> 0.68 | 247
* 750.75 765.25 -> 1.21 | 230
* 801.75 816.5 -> 2.33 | 179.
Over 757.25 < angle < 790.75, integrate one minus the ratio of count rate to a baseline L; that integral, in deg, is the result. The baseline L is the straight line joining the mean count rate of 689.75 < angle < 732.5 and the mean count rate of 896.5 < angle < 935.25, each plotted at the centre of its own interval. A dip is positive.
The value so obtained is 5.48 deg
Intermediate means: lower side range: 284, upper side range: 115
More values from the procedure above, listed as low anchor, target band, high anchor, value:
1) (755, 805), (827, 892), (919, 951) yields -5.0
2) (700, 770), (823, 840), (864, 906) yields 1.5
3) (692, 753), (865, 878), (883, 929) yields -1.1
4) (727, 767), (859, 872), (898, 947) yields -1.8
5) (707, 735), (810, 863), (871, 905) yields 3.5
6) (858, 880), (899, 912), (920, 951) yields 5.0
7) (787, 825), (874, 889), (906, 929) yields -3.0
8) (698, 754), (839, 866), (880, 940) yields 0.9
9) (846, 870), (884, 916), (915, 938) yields 3.7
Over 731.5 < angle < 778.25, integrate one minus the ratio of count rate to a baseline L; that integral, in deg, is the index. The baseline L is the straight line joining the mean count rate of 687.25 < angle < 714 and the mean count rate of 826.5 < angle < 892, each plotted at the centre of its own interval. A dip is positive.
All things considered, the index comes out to 4.6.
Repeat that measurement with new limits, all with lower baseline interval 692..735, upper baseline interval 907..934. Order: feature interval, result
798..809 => 2.0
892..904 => 0.8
